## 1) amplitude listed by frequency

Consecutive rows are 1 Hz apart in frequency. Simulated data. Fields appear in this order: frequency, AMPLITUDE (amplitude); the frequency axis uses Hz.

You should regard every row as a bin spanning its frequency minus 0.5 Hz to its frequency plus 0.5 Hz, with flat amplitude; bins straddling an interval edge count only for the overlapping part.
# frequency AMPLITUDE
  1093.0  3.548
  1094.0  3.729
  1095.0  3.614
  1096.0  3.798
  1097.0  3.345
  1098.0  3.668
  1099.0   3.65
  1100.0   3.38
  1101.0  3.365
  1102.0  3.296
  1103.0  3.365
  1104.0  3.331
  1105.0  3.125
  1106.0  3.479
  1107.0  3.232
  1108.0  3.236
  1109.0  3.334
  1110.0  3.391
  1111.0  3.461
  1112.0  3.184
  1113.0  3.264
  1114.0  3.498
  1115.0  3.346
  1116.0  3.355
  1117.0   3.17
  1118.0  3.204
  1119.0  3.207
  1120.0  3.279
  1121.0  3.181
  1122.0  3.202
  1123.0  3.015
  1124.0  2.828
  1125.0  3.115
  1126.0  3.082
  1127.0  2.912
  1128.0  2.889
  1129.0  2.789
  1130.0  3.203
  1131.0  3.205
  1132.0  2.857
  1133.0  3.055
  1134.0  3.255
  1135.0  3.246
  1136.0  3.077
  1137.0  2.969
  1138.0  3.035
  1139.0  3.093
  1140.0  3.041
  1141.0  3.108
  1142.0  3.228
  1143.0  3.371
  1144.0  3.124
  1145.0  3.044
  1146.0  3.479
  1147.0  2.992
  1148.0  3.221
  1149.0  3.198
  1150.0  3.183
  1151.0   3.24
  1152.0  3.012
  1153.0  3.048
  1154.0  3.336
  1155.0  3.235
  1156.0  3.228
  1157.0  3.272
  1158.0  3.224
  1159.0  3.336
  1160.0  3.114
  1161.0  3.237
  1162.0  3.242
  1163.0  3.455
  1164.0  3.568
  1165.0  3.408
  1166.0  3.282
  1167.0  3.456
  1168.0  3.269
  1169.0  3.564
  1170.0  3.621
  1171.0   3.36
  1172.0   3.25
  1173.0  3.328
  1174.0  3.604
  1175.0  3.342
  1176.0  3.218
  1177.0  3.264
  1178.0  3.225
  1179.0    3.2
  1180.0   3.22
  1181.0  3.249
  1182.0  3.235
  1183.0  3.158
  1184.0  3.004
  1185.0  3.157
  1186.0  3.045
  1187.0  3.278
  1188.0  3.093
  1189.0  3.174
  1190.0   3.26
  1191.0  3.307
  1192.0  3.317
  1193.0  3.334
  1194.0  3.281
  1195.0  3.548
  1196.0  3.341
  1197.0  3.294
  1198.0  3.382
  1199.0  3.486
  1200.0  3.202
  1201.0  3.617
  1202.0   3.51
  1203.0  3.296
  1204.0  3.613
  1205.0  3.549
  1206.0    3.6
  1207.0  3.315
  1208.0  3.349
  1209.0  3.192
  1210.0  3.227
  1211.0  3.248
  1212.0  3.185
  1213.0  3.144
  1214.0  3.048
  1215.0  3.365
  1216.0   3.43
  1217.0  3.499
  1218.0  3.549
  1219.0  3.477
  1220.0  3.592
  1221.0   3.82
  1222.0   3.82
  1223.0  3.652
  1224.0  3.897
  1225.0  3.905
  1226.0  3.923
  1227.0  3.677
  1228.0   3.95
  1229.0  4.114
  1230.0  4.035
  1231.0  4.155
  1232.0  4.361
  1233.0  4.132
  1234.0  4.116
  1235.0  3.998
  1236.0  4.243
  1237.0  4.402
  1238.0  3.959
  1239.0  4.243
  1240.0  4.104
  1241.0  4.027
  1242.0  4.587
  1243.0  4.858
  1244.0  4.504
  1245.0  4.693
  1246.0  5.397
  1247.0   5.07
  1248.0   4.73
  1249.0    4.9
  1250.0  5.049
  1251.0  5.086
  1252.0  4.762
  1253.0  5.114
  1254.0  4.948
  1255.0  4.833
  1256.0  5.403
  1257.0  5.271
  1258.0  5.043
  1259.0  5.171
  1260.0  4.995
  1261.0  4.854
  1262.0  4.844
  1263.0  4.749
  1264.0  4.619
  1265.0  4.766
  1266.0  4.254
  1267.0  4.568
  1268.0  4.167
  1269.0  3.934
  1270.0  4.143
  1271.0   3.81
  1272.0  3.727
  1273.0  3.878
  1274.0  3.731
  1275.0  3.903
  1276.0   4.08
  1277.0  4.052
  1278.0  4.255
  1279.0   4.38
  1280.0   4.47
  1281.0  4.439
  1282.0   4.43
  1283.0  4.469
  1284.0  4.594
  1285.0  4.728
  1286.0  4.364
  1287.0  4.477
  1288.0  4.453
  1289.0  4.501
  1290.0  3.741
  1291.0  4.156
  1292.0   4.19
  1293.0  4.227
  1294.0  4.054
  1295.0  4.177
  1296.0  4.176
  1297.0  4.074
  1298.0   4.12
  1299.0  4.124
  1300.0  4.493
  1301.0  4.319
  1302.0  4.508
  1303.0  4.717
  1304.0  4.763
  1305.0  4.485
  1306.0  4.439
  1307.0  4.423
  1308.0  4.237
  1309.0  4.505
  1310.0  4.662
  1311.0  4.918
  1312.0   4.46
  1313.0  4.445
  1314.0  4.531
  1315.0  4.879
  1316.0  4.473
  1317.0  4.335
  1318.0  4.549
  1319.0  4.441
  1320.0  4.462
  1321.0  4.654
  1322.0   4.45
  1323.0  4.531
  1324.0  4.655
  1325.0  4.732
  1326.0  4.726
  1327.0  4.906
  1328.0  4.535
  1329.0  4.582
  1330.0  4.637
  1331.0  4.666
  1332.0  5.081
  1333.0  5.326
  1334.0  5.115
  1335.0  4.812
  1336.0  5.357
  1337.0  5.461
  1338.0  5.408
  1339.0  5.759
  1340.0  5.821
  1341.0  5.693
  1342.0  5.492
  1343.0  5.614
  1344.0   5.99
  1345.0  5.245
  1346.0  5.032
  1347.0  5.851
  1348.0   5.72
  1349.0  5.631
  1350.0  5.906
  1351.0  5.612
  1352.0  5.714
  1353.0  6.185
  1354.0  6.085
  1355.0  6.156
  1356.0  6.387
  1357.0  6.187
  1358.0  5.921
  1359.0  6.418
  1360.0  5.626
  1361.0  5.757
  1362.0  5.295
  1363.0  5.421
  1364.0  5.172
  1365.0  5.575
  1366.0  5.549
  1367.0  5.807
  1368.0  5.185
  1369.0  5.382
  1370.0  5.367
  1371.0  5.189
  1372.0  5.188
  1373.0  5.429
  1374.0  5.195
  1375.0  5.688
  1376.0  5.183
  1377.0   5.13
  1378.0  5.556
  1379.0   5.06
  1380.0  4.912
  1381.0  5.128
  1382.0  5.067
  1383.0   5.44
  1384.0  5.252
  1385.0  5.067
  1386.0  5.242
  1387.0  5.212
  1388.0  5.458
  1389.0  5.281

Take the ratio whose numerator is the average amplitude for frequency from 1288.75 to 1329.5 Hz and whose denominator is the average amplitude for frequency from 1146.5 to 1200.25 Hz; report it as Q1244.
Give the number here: 1.36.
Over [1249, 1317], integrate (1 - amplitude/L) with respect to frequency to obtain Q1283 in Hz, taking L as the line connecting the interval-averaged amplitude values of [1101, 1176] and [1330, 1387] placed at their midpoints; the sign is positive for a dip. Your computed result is 3.2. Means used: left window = 3.23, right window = 5.48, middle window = 4.47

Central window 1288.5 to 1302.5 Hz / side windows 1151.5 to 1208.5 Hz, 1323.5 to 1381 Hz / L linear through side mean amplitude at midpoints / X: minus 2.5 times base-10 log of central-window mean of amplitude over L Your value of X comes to 0.127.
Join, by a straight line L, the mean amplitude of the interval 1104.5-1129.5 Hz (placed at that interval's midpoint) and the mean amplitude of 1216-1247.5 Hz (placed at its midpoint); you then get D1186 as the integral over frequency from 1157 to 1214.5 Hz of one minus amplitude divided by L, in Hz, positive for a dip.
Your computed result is 6.53 Hz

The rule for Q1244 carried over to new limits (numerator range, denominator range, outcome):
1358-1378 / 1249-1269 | 1.13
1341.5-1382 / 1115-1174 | 1.74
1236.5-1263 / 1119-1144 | 1.55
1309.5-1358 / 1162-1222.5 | 1.54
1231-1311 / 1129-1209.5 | 1.37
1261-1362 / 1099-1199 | 1.48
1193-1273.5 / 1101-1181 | 1.26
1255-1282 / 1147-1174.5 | 1.35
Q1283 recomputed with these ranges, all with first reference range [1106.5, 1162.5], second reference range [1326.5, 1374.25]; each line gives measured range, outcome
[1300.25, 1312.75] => 1.21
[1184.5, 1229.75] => 5.79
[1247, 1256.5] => -1.19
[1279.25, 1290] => 0.74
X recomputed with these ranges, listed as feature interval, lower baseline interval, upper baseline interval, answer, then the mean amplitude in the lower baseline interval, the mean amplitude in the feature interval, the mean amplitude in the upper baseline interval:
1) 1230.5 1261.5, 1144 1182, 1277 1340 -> -0.164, 3.28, 4.68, 4.57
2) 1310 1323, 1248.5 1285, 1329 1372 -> 0.132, 4.55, 4.55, 5.55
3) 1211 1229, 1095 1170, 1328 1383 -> 0.149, 3.24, 3.59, 5.47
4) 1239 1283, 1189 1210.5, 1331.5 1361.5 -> -0.061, 3.38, 4.57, 5.68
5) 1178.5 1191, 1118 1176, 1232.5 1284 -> 0.149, 3.2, 3.18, 4.51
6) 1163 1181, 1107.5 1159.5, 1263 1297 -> 0.028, 3.17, 3.36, 4.24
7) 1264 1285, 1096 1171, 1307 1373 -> 0.090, 3.24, 4.22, 5.22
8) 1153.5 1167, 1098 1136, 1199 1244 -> 0.043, 3.22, 3.31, 3.76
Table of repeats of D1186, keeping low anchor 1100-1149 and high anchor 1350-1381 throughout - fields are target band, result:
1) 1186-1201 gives 2.2 Hz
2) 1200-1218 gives 2.9 Hz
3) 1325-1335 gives 0.7 Hz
